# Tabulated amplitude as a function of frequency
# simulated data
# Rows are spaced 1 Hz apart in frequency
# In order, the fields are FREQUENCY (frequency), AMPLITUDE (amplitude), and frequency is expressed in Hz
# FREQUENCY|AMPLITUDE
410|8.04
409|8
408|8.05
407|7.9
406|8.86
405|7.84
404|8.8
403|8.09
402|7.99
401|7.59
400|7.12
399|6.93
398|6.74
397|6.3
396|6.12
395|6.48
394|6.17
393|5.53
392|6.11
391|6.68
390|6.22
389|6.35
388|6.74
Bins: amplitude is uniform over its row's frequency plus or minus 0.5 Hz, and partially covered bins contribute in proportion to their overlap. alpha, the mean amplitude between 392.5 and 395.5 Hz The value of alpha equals 6.06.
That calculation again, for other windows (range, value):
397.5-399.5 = 6.83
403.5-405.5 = 8.32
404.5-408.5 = 8.16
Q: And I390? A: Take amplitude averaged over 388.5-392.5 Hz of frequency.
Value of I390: 6.34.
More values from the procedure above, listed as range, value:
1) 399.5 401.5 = 7.36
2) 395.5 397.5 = 6.21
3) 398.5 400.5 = 7.03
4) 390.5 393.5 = 6.11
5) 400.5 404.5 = 8.12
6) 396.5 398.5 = 6.52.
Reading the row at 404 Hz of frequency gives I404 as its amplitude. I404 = 8.8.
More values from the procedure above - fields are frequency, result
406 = 8.86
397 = 6.3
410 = 8.04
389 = 6.35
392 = 6.11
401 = 7.59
